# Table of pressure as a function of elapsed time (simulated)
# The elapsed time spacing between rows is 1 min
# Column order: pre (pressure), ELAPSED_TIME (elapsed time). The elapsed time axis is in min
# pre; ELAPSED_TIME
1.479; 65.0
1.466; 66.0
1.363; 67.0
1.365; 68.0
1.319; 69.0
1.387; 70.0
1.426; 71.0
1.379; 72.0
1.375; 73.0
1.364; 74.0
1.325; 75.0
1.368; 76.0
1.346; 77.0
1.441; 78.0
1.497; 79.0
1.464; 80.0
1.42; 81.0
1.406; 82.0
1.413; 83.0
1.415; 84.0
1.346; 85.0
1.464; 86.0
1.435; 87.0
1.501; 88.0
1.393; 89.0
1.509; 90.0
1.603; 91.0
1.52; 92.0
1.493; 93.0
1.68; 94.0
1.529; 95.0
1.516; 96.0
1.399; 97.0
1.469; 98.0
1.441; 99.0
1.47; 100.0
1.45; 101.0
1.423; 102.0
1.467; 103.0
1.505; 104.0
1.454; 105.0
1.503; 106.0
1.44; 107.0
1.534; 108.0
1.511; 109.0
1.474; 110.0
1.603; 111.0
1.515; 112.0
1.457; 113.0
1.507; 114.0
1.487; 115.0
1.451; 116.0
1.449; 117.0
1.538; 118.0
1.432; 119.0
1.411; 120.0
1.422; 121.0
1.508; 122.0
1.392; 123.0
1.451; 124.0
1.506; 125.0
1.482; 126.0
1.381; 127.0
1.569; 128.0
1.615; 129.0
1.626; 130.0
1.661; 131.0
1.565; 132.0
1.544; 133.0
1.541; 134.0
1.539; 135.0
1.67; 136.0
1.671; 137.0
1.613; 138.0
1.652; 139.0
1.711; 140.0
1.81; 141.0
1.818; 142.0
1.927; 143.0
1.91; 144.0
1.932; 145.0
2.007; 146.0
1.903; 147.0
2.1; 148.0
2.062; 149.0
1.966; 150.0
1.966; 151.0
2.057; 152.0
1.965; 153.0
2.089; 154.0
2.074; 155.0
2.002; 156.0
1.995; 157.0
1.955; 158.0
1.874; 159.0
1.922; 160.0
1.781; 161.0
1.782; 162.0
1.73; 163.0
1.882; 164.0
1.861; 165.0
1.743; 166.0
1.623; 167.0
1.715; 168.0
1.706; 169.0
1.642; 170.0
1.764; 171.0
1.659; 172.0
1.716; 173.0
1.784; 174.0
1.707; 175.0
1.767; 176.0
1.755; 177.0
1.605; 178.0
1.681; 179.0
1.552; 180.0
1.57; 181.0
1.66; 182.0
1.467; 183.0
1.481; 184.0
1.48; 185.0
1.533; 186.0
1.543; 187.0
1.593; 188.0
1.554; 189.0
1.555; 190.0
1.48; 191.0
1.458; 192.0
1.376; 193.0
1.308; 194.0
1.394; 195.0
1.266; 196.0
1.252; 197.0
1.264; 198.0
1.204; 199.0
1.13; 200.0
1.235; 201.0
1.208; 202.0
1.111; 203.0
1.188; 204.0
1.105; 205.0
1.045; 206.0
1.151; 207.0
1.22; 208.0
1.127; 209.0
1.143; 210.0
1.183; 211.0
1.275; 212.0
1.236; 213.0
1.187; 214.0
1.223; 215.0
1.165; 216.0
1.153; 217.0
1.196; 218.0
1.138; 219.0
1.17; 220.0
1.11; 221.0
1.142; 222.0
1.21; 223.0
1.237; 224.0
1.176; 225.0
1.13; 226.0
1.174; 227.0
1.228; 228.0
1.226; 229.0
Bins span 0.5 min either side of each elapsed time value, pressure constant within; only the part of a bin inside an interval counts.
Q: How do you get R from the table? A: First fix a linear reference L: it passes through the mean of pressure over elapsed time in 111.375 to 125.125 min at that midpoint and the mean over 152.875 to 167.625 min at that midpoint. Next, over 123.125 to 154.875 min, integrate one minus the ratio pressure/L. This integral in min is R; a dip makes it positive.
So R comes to -1.41 min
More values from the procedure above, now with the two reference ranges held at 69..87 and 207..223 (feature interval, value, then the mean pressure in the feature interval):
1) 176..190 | -3.99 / 1.58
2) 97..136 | -4.61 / 1.5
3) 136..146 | -3.78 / 1.79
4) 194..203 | -0.26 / 1.24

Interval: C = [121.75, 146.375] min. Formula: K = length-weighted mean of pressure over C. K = 1.64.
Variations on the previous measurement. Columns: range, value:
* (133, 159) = 1.87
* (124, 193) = 1.72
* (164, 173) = 1.72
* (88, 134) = 1.5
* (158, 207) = 1.54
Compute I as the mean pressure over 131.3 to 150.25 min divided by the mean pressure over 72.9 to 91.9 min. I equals 1.25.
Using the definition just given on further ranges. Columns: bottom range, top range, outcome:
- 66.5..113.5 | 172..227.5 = 0.93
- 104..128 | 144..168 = 1.30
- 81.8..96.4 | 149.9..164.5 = 1.31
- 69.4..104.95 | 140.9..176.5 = 1.29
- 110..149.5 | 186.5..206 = 0.81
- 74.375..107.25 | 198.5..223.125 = 0.80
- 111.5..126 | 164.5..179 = 1.17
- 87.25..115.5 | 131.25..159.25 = 1.24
